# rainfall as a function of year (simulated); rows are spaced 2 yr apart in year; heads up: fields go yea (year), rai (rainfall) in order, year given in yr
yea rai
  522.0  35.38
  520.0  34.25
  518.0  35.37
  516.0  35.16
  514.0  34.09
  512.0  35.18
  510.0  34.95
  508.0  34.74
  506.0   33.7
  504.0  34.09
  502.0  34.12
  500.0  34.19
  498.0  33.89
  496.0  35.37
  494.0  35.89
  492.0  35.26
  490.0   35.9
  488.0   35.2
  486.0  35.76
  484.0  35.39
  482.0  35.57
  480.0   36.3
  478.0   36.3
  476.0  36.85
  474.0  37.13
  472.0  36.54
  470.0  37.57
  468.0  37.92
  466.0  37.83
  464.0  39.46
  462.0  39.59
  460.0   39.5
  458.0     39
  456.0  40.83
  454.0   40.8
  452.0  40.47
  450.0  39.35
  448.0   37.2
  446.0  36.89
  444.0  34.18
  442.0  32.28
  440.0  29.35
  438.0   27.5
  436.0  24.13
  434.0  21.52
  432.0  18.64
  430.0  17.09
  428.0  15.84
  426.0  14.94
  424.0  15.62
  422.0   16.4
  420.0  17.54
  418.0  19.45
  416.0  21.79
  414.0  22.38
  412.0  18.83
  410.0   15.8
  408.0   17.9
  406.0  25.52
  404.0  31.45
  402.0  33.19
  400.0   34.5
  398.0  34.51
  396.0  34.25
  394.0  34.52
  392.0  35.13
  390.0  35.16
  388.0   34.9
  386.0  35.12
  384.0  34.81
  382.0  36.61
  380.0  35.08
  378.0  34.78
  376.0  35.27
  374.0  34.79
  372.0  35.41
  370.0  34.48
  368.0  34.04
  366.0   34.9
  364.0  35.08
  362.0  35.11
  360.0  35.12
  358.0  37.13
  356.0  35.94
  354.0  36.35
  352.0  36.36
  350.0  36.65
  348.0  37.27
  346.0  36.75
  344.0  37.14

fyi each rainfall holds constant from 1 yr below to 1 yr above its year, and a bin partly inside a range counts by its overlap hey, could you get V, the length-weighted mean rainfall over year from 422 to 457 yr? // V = 28.3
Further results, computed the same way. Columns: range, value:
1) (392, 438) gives 23.4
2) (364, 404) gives 34.7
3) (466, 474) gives 37.4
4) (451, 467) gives 39.7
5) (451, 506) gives 36.9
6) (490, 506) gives 34.7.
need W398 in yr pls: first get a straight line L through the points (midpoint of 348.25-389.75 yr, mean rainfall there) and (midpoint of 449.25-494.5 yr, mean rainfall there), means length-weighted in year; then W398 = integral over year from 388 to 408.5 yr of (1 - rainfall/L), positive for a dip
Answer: 2.2 yr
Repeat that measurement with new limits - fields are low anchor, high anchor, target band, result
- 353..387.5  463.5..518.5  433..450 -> 2.2 yr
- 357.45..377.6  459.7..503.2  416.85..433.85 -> 8.8 yr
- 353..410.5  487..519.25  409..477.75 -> 9.5 yr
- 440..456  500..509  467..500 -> -0.7 yr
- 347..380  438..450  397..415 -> 4.5 yr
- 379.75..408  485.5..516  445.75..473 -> -3.7 yr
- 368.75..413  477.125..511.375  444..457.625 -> -2.1 yr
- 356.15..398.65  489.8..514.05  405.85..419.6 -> 6.0 yr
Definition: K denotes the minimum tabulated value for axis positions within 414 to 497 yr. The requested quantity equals 14.94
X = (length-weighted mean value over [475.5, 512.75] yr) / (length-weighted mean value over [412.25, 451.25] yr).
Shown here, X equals 1.45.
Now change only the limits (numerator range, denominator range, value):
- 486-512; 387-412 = 1.16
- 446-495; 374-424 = 1.30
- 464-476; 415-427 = 2.13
